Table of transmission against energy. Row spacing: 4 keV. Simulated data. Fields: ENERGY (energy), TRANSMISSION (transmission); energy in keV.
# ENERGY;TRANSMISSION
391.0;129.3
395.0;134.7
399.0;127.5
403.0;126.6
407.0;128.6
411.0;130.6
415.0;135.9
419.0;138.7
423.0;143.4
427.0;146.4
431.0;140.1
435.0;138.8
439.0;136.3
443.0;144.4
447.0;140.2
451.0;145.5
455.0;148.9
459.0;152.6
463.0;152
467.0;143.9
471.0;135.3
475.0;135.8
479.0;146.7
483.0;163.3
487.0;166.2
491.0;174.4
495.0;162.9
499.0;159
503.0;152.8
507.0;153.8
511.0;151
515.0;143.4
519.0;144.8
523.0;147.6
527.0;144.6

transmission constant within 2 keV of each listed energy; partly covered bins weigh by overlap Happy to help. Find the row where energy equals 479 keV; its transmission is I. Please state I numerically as 146.7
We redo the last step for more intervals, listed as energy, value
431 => 140.1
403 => 126.6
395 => 134.7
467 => 143.9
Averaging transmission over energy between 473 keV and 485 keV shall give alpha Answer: 149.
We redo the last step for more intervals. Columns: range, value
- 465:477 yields 138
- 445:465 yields 148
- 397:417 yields 130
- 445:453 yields 143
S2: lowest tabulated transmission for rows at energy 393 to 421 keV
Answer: 126.6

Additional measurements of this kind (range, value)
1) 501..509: 152.8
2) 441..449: 140.2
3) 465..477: 135.3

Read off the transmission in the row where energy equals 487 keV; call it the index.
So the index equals 166.2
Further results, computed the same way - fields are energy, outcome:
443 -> 144.4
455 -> 148.9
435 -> 138.8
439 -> 136.3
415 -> 135.9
